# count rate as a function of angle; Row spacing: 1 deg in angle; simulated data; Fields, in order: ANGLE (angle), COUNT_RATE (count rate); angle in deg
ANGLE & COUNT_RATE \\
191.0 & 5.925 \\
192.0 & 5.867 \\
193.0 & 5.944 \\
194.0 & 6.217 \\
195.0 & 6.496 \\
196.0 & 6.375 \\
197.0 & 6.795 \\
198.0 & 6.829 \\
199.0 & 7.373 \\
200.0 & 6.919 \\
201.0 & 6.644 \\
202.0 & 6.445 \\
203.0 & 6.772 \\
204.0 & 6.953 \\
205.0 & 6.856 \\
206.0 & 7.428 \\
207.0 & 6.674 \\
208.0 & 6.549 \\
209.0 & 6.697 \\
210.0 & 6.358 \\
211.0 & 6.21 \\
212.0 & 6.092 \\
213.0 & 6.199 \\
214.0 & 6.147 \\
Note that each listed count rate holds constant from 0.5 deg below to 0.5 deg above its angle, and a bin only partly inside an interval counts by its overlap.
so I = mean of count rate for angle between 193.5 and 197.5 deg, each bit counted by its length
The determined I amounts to 6.47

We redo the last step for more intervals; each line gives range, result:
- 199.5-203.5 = 6.7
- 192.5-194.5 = 6.08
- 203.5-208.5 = 6.89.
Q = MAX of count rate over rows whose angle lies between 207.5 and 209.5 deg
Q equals 6.697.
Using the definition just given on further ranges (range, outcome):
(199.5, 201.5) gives 6.919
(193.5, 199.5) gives 7.373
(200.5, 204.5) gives 6.953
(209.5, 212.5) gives 6.358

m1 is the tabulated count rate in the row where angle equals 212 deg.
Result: 6.092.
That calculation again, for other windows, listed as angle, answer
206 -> 7.428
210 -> 6.358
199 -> 7.373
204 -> 6.953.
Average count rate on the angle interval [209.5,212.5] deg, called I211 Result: 6.22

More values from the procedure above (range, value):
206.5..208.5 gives 6.61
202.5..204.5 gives 6.86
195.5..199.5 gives 6.84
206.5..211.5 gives 6.5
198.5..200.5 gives 7.15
